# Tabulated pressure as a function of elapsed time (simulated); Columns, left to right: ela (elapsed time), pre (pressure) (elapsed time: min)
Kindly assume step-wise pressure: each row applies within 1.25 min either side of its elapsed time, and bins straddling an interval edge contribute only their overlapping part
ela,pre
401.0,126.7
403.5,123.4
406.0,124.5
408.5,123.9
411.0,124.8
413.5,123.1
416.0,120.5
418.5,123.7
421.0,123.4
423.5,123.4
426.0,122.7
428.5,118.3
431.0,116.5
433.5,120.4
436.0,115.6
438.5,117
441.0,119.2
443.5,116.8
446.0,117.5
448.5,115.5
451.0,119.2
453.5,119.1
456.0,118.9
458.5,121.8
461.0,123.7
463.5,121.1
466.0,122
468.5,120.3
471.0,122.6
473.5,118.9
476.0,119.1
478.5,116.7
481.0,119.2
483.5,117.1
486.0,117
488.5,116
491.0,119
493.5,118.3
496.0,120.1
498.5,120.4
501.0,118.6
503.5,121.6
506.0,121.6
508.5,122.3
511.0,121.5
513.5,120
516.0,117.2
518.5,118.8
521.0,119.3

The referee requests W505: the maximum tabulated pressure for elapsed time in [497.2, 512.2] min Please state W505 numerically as 122.3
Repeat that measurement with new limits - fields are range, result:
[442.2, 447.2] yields 117.5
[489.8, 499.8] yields 120.4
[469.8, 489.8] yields 122.6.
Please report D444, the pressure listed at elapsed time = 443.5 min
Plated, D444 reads 116.8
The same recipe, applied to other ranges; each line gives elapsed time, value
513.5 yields 120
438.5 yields 117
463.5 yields 121.1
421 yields 123.4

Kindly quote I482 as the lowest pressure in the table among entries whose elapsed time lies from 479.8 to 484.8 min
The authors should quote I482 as 117.1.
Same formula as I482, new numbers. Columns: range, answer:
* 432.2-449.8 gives 115.5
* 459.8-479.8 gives 116.7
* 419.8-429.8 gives 118.3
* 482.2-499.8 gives 116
